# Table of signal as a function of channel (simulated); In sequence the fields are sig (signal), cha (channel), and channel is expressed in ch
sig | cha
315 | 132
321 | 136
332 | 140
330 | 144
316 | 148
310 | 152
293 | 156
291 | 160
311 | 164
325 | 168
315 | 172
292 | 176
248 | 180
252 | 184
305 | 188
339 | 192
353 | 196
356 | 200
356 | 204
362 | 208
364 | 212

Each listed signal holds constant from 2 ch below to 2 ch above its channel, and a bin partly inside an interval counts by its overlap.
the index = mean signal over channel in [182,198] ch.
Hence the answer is 312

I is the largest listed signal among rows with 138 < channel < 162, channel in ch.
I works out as 332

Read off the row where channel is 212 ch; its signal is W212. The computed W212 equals 364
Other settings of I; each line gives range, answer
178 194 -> 339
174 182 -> 292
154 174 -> 325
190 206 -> 356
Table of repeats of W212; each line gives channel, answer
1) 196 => 353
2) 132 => 315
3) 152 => 310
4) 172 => 315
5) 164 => 311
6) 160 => 291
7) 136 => 321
